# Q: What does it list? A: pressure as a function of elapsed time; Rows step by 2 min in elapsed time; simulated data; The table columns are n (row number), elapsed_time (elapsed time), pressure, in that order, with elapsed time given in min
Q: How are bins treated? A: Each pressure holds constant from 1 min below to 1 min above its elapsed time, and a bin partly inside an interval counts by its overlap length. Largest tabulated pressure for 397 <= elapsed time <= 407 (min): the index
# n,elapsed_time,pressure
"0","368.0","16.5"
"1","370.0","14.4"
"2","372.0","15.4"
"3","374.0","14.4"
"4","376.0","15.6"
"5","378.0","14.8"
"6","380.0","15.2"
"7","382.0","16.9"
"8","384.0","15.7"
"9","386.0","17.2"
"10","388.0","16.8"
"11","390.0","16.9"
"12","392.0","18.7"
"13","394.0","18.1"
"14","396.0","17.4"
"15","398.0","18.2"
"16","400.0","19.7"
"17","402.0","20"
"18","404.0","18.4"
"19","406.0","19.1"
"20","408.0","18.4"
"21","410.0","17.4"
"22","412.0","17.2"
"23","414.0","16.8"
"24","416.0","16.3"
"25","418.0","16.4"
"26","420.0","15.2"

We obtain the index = 20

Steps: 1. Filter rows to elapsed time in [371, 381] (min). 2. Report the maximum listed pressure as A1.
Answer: 15.6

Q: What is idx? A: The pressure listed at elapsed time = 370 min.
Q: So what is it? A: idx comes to 14.4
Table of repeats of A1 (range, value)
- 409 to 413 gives 17.4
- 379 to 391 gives 17.2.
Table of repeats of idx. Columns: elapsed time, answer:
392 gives 18.7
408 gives 18.4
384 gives 15.7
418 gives 16.4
